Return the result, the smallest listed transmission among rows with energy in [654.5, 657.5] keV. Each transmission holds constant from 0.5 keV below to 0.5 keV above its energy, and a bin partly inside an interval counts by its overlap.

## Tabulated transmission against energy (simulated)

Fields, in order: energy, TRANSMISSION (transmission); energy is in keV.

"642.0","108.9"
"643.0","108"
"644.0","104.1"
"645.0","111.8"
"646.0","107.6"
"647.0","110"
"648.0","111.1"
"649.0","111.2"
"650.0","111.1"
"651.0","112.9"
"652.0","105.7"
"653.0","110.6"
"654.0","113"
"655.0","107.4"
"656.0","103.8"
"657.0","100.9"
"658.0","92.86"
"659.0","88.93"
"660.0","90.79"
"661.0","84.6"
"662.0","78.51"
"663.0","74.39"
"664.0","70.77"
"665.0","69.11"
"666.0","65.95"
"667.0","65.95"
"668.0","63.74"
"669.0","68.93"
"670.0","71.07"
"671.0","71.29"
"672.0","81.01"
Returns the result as 100.9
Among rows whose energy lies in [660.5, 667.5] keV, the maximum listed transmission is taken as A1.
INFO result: 84.6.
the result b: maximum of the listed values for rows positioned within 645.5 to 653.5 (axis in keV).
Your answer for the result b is 112.9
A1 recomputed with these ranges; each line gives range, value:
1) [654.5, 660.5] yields 107.4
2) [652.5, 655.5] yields 113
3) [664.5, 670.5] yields 71.07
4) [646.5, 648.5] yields 111.1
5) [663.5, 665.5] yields 70.77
